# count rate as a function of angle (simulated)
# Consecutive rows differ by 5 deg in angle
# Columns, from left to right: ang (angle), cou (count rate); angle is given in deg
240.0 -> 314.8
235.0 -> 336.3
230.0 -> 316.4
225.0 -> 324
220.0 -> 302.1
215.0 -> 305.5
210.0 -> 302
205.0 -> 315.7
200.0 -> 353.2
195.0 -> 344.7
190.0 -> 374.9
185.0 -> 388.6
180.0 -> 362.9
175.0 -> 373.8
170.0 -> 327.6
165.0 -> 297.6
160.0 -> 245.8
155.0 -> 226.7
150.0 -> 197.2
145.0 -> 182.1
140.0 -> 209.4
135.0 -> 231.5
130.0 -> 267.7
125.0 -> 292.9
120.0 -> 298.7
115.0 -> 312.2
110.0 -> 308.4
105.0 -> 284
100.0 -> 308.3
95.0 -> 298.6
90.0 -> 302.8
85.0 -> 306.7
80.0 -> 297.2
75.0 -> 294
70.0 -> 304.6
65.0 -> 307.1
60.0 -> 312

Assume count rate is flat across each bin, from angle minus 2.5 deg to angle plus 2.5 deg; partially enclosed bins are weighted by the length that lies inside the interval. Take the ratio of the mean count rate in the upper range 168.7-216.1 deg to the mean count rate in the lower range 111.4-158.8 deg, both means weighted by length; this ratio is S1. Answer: 1.40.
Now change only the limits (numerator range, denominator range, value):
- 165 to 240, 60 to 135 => 1.13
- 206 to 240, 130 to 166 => 1.38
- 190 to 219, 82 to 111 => 1.09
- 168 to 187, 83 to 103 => 1.20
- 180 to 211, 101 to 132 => 1.19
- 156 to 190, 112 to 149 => 1.30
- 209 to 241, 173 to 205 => 0.87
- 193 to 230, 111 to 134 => 1.11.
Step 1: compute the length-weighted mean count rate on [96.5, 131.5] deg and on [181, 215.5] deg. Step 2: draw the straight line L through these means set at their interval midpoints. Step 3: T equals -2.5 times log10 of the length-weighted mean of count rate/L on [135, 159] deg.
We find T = 0.444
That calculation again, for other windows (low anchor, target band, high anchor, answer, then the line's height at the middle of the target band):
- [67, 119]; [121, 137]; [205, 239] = 0.14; 305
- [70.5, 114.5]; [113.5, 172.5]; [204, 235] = 0.19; 306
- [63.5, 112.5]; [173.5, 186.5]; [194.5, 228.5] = -0.19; 315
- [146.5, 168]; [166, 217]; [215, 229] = -0.23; 279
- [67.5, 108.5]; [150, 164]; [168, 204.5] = 0.40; 341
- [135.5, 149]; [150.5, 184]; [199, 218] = -0.22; 245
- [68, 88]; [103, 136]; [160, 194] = 0.11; 320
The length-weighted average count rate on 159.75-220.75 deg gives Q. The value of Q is 334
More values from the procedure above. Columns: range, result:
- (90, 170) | 267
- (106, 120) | 305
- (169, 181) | 357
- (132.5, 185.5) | 272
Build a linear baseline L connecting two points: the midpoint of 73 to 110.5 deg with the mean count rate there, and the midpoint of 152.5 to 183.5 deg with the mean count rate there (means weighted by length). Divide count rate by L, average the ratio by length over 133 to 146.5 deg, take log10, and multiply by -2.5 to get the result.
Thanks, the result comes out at 0.41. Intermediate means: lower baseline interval 300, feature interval 209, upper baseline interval 308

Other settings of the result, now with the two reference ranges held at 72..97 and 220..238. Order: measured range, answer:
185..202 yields -0.15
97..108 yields 0.02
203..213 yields 0.04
